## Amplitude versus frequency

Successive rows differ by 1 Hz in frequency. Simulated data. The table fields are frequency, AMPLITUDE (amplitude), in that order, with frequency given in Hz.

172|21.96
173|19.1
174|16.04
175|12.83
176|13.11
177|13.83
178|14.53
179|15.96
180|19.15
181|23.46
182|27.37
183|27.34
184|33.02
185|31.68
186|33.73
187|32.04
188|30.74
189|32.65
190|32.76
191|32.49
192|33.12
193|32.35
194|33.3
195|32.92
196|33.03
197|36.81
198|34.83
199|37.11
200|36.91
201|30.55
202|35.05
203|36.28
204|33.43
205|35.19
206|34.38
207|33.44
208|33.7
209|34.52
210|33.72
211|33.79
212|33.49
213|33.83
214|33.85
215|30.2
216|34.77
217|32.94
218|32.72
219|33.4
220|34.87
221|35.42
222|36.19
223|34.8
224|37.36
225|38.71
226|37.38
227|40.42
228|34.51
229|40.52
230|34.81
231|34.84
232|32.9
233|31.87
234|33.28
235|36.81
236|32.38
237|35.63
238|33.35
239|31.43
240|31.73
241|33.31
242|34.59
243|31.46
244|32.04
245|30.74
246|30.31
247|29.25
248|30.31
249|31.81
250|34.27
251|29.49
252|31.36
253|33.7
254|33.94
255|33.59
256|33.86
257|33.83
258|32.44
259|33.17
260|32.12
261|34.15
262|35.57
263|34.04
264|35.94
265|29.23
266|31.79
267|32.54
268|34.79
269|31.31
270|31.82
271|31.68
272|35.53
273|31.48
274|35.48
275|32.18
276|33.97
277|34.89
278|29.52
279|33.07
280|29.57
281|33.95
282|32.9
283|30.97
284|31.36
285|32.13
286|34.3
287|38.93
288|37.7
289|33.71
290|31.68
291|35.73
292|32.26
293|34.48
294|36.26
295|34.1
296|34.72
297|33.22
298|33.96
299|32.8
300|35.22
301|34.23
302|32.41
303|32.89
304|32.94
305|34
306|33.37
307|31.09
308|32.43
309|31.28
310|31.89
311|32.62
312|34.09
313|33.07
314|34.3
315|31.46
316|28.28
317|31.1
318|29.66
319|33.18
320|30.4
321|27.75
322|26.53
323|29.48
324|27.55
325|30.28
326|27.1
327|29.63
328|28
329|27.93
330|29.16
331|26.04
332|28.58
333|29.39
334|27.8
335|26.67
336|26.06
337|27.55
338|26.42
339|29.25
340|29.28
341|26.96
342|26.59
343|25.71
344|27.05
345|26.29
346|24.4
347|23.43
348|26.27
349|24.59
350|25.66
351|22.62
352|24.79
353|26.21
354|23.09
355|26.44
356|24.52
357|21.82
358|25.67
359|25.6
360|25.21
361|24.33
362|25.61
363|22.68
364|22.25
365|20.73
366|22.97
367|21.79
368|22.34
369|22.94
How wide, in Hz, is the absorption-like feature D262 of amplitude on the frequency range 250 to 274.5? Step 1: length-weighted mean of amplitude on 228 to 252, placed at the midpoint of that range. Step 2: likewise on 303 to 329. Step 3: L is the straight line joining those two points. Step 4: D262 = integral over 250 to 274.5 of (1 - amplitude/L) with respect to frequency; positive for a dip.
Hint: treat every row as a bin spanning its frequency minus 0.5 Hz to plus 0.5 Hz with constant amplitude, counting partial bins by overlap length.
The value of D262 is -0.6 Hz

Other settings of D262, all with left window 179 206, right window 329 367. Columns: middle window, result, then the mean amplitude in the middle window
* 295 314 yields -4.0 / 33.2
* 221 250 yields -3.7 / 34.1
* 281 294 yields -2.7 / 33.9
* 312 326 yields -1.8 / 30.3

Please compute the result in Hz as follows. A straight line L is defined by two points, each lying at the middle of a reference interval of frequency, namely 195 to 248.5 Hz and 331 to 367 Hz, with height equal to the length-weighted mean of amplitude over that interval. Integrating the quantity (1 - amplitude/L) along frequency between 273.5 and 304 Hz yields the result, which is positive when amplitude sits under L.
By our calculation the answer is -4.20 Hz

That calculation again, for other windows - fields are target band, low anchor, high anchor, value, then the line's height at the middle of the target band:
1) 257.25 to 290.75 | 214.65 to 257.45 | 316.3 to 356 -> -2.0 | 31.3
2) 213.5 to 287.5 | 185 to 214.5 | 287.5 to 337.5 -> -1.8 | 32.7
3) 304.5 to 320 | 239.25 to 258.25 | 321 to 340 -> -1.7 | 28.9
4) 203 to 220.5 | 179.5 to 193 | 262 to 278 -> -1.6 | 31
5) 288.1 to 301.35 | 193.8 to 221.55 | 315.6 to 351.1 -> -2.0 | 29.6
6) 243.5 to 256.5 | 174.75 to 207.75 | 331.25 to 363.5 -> -1.7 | 28.3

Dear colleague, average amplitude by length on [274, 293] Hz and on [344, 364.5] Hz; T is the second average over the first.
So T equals 0.74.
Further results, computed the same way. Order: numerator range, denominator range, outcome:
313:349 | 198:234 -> 0.81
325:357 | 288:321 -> 0.81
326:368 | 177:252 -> 0.79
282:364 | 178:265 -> 0.90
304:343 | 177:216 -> 0.94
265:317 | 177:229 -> 1.02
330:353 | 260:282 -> 0.80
